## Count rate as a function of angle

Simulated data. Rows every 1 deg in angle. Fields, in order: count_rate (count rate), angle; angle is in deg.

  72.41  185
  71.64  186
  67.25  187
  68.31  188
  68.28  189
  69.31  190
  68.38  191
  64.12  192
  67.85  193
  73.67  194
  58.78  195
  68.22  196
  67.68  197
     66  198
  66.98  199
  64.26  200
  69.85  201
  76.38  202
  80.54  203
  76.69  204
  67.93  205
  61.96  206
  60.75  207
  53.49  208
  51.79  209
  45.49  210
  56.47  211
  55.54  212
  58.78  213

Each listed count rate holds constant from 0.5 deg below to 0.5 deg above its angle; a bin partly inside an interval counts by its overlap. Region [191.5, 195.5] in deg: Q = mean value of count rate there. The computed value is 66.1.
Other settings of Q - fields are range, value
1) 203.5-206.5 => 68.9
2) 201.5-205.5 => 75.4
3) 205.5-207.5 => 61.4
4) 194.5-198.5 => 65.2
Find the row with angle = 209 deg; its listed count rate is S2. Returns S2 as 51.79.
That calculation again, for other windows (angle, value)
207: 60.75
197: 67.68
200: 64.26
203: 80.54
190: 69.31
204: 76.69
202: 76.38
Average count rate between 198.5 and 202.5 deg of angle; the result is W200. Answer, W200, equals 69.4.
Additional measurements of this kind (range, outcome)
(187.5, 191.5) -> 68.6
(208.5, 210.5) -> 48.6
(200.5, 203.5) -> 75.6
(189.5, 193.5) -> 67.4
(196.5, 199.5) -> 66.9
